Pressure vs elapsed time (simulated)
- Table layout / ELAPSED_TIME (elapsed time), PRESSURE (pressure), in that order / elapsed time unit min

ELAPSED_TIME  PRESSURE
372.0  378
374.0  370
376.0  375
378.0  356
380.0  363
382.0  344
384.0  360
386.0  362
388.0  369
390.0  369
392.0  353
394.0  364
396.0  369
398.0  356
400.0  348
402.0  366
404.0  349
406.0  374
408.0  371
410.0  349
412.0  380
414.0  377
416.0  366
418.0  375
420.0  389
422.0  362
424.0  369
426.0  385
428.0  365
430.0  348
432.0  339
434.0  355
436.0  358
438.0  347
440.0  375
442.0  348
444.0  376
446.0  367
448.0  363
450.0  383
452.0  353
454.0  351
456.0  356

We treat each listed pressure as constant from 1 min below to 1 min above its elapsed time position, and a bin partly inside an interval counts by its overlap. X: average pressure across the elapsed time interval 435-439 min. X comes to 352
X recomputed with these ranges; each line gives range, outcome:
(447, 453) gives 366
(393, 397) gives 366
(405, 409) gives 372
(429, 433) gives 344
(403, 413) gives 365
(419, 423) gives 376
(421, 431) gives 366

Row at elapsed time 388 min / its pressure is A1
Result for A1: 369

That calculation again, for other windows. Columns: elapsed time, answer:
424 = 369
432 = 339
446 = 367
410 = 349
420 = 389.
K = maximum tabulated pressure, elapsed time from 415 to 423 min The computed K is 389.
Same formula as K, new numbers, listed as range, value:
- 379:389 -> 369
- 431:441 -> 375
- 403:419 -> 380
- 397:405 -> 366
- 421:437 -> 385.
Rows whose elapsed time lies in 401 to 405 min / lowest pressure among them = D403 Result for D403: 349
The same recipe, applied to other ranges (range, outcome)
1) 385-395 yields 353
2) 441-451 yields 348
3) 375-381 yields 356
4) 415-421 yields 366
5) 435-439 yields 347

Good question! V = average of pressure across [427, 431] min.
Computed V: 356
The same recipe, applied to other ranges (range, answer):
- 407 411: 360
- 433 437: 356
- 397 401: 352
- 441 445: 362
